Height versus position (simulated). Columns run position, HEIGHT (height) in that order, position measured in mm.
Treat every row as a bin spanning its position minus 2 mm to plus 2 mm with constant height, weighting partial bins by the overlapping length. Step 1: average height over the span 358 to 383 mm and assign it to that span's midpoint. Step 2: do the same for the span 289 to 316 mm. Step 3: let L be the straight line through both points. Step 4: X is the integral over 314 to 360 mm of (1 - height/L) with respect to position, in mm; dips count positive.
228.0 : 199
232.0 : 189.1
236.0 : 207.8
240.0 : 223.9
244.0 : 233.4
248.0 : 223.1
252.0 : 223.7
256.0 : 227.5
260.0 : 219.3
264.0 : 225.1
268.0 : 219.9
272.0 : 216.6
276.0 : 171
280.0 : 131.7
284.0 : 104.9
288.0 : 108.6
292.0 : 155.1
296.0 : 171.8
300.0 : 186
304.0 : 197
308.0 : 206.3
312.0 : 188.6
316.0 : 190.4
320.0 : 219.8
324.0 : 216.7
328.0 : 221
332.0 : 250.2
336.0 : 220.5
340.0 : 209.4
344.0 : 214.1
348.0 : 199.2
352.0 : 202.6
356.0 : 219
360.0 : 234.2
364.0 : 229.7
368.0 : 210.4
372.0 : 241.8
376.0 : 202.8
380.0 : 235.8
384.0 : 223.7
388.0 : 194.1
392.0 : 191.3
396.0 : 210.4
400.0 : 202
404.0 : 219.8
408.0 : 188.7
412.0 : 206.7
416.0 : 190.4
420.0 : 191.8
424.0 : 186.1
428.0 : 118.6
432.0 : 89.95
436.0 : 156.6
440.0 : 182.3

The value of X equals -2.68 mm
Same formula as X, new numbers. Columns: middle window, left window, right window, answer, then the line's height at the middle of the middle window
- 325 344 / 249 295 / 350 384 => -1.4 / 209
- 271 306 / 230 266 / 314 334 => 9.7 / 219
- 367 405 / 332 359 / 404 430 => -3.1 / 197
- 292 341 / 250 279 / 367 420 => 1.4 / 210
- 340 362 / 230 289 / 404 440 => -3.9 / 182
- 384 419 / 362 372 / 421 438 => -4.7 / 178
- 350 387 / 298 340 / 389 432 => -4.6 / 197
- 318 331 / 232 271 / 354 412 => -0.3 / 217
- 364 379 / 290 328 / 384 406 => -1.4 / 202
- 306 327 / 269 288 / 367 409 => -3.7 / 174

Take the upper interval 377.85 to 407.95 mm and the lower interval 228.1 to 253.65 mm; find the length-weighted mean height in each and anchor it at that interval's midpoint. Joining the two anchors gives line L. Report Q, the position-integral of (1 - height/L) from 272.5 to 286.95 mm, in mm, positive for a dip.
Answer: 4.8 mm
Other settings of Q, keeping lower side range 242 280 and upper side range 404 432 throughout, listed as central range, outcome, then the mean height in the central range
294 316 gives 1.40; 190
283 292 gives 3.88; 118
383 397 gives -1.52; 203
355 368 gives -2.45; 226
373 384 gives -2.15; 222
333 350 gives -1.62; 213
